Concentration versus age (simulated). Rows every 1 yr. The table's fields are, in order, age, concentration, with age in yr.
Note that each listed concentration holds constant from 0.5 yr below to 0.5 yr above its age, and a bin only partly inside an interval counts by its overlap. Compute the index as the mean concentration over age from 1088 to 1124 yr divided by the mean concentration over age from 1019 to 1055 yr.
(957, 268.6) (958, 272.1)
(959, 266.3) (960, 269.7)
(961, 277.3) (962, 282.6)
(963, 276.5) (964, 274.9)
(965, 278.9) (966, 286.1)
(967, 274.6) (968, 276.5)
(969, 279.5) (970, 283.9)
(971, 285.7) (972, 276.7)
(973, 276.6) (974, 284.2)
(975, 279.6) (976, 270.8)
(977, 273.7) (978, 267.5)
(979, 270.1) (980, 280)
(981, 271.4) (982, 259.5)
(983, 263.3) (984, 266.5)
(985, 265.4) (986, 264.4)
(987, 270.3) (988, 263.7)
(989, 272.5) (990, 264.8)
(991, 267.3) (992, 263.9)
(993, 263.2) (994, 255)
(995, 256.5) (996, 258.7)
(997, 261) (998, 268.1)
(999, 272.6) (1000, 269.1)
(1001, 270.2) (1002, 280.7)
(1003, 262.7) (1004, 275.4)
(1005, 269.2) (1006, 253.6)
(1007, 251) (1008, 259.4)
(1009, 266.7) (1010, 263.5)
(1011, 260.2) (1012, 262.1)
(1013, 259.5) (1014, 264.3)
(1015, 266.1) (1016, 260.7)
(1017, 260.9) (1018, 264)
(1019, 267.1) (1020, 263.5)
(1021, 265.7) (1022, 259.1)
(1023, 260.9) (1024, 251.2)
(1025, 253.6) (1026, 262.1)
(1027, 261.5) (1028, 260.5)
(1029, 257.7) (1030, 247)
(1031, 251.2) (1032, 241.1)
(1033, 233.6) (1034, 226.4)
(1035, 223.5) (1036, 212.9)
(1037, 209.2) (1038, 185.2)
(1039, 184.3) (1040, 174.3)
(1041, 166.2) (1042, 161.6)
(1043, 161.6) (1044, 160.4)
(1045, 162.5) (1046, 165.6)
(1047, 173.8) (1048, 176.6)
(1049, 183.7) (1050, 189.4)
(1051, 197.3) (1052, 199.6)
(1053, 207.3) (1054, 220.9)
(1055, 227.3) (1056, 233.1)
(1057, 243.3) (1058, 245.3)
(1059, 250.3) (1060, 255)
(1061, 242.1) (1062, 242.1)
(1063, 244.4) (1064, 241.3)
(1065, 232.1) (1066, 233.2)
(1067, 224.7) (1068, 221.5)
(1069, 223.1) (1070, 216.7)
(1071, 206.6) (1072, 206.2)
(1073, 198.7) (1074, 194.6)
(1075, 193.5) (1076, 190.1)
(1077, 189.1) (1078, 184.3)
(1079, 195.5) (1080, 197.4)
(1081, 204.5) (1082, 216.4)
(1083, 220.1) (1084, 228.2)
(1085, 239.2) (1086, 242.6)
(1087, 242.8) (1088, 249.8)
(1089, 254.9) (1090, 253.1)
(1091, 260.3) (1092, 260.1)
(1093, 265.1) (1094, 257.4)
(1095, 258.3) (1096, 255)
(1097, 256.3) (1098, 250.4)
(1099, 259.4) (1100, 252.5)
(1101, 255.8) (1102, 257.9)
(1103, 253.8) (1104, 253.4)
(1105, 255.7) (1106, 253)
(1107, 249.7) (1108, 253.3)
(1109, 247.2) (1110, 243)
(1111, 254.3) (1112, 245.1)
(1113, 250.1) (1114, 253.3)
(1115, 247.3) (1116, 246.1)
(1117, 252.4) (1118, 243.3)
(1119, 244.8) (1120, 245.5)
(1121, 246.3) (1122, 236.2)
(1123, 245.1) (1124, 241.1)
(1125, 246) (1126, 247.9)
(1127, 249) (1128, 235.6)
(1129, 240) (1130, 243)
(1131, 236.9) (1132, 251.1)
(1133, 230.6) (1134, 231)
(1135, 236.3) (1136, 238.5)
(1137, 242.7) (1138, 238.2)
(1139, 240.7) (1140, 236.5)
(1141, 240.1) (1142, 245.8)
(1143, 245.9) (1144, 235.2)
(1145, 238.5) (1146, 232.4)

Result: 1.2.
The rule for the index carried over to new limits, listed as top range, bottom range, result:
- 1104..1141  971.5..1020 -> 0.92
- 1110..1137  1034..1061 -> 1.22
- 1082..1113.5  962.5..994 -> 0.92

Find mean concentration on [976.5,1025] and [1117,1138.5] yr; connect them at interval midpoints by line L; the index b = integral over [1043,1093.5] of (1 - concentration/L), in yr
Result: 6.9 yr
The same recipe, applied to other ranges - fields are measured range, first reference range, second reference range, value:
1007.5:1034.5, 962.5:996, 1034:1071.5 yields -2.5 yr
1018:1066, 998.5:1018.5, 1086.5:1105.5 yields 7.1 yr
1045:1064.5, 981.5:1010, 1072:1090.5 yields 1.2 yr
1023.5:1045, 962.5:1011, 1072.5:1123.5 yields 3.3 yr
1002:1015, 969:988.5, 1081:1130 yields 0.2 yr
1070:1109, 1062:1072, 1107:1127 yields 0.3 yr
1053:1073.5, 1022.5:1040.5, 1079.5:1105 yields 0.9 yr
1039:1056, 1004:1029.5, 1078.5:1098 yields 4.6 yr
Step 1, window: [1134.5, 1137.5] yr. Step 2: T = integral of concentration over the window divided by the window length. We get 239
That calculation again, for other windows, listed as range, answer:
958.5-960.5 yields 268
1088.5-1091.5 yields 256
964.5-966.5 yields 282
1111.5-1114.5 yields 250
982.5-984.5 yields 265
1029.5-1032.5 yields 246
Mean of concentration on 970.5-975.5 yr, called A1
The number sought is 281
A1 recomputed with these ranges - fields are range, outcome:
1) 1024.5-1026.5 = 258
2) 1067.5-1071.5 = 217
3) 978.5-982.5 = 270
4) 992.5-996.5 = 258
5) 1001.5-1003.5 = 272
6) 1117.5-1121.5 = 245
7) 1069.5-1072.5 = 210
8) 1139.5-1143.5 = 242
